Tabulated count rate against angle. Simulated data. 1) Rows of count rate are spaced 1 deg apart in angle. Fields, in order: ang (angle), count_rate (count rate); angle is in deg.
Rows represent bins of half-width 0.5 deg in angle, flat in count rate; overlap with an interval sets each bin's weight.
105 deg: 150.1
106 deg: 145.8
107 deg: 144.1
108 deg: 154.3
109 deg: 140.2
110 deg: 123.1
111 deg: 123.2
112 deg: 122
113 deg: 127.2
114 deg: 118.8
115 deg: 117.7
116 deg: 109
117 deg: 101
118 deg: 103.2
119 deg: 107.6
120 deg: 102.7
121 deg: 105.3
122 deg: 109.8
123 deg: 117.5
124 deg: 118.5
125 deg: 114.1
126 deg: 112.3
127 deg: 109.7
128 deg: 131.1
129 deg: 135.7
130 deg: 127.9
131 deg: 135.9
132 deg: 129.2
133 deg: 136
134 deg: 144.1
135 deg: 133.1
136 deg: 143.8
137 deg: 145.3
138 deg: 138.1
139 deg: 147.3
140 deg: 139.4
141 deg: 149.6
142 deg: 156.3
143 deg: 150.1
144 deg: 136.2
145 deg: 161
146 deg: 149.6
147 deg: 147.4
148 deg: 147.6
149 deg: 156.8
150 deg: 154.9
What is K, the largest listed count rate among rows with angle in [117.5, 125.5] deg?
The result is 118.5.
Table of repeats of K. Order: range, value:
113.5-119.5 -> 118.8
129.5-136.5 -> 144.1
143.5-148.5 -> 161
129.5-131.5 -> 135.9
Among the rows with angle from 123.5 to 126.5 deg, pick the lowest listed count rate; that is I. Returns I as 112.3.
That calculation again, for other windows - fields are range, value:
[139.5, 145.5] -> 136.2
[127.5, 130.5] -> 127.9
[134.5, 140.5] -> 133.1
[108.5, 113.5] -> 122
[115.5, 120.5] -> 101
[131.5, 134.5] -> 129.2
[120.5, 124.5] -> 105.3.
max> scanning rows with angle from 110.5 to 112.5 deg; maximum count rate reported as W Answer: 123.2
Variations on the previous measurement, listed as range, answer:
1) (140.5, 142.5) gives 156.3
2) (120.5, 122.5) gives 109.8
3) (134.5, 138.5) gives 145.3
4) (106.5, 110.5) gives 154.3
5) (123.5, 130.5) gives 135.7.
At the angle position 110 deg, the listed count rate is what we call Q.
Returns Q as 123.1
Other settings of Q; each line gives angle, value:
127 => 109.7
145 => 161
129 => 135.7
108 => 154.3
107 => 144.1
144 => 136.2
